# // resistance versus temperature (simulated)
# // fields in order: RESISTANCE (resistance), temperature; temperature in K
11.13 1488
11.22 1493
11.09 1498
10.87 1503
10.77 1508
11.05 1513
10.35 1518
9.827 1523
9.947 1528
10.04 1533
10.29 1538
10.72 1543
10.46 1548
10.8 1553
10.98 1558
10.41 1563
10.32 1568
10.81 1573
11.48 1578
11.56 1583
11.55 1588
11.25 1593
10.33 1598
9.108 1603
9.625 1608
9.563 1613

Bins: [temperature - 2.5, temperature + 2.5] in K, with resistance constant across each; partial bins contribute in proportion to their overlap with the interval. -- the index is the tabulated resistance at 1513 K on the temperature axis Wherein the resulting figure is 11.05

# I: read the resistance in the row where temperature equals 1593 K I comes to 11.25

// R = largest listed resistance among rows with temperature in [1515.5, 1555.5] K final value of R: 10.8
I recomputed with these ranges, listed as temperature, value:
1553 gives 10.8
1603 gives 9.108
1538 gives 10.29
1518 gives 10.35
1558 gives 10.98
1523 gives 9.827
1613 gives 9.563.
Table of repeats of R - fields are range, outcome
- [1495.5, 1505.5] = 11.09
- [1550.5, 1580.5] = 11.48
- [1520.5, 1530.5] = 9.947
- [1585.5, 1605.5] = 11.55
